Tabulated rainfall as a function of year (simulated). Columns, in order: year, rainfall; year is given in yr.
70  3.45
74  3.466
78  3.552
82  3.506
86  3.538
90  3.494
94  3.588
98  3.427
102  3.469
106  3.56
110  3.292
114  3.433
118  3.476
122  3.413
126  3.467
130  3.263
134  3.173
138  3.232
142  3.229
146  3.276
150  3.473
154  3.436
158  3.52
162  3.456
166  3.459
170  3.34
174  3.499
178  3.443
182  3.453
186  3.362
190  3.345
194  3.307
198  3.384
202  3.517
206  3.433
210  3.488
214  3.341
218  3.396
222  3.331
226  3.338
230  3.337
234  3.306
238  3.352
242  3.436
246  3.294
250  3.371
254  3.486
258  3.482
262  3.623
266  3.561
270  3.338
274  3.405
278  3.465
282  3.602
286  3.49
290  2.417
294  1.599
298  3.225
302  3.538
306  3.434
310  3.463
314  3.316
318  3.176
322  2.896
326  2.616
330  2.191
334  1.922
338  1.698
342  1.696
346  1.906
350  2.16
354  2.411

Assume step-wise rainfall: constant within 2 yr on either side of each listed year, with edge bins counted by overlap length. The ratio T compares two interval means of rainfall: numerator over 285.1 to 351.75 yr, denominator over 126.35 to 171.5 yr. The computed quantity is 0.78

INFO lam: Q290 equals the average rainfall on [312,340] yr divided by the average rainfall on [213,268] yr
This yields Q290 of 0.75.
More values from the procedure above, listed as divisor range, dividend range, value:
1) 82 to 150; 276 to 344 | 0.83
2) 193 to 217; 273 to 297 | 0.88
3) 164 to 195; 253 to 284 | 1.03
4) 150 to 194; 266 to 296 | 0.90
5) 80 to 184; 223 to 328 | 0.95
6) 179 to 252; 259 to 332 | 0.93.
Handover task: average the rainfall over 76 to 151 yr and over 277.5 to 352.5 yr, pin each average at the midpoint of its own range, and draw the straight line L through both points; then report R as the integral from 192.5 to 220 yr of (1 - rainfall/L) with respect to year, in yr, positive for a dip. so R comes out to -2.9 yr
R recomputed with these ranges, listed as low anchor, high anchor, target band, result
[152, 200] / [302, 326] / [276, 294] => 1.14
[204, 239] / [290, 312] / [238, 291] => -3.90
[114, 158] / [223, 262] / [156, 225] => -0.86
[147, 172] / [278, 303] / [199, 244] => -2.21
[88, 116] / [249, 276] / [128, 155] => 1.36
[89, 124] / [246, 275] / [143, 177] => 0.32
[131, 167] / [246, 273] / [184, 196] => 0.20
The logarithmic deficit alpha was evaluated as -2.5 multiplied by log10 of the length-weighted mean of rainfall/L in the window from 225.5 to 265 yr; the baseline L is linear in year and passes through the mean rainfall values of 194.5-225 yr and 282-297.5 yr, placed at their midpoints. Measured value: -0.11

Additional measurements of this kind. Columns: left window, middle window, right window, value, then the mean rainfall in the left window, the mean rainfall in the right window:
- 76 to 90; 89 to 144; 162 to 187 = 0.031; 3.53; 3.43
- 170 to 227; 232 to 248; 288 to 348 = -0.075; 3.4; 2.61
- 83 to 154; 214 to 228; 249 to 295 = -0.013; 3.4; 3.27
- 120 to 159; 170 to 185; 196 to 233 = -0.023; 3.34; 3.39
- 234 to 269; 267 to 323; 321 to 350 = -0.166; 3.44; 2.11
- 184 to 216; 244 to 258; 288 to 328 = -0.067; 3.4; 2.97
